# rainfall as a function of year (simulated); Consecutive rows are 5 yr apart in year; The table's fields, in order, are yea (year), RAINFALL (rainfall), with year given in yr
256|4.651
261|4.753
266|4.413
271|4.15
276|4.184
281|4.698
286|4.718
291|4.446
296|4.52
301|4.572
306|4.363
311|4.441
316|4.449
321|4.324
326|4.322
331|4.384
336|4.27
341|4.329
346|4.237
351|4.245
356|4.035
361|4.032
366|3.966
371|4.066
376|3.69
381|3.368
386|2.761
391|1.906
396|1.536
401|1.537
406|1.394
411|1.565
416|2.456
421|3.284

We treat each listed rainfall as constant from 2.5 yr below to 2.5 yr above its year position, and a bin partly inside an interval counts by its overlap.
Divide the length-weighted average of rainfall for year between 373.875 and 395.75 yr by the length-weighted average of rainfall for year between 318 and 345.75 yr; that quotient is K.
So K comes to 0.6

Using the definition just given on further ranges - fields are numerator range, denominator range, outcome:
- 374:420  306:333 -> 0.52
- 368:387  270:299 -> 0.79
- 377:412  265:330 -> 0.47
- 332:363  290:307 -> 0.94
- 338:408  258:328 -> 0.73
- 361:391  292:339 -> 0.79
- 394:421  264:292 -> 0.42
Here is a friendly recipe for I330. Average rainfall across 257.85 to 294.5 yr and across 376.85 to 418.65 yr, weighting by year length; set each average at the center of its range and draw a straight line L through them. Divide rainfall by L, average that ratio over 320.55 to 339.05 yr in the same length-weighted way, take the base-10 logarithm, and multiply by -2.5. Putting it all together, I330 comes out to -0.25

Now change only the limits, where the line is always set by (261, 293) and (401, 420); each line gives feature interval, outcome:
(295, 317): -0.148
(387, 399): 0.210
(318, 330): -0.217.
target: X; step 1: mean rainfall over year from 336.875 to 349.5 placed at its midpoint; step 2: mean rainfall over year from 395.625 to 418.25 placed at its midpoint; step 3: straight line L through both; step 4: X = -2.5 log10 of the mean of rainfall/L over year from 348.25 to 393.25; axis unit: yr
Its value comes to -0.13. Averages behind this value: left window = 4.28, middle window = 3.58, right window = 1.7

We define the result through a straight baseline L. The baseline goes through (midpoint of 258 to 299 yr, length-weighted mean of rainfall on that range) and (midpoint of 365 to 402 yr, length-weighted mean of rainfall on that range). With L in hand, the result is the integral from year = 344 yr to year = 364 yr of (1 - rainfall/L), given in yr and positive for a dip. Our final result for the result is -4.9 yr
